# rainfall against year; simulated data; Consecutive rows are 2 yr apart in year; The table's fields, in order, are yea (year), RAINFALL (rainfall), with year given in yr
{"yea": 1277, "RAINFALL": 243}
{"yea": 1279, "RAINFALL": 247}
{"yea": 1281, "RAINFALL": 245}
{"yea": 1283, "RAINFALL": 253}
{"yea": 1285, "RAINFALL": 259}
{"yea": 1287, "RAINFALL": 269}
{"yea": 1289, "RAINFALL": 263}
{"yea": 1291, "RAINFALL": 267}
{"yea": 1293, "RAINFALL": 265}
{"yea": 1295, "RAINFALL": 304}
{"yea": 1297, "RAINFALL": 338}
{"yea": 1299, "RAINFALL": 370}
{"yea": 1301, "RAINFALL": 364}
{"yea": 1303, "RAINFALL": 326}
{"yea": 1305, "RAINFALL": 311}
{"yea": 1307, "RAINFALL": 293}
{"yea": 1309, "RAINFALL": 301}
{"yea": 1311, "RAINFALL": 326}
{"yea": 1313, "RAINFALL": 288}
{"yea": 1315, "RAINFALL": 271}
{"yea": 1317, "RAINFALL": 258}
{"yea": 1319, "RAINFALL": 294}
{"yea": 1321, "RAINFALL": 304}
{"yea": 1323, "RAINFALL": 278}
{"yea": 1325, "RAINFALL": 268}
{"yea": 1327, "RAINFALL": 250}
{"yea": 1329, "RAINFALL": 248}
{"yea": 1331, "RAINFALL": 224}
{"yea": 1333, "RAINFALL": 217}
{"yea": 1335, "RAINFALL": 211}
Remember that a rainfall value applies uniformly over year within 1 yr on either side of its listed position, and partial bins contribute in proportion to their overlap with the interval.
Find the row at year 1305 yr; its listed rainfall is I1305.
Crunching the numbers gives 311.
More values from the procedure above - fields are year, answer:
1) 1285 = 259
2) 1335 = 211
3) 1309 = 301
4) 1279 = 247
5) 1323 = 278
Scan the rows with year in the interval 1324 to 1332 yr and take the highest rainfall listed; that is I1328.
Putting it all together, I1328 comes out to 268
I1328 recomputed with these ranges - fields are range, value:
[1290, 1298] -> 338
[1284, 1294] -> 269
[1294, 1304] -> 370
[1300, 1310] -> 364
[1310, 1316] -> 326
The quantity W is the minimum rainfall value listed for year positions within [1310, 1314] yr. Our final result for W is 288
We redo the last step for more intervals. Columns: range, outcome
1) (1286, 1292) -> 263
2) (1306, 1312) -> 293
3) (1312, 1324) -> 258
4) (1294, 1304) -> 304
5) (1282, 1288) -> 253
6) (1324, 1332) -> 224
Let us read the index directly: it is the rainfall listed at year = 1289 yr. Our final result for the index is 263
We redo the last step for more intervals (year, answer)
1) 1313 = 288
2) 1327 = 250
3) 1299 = 370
